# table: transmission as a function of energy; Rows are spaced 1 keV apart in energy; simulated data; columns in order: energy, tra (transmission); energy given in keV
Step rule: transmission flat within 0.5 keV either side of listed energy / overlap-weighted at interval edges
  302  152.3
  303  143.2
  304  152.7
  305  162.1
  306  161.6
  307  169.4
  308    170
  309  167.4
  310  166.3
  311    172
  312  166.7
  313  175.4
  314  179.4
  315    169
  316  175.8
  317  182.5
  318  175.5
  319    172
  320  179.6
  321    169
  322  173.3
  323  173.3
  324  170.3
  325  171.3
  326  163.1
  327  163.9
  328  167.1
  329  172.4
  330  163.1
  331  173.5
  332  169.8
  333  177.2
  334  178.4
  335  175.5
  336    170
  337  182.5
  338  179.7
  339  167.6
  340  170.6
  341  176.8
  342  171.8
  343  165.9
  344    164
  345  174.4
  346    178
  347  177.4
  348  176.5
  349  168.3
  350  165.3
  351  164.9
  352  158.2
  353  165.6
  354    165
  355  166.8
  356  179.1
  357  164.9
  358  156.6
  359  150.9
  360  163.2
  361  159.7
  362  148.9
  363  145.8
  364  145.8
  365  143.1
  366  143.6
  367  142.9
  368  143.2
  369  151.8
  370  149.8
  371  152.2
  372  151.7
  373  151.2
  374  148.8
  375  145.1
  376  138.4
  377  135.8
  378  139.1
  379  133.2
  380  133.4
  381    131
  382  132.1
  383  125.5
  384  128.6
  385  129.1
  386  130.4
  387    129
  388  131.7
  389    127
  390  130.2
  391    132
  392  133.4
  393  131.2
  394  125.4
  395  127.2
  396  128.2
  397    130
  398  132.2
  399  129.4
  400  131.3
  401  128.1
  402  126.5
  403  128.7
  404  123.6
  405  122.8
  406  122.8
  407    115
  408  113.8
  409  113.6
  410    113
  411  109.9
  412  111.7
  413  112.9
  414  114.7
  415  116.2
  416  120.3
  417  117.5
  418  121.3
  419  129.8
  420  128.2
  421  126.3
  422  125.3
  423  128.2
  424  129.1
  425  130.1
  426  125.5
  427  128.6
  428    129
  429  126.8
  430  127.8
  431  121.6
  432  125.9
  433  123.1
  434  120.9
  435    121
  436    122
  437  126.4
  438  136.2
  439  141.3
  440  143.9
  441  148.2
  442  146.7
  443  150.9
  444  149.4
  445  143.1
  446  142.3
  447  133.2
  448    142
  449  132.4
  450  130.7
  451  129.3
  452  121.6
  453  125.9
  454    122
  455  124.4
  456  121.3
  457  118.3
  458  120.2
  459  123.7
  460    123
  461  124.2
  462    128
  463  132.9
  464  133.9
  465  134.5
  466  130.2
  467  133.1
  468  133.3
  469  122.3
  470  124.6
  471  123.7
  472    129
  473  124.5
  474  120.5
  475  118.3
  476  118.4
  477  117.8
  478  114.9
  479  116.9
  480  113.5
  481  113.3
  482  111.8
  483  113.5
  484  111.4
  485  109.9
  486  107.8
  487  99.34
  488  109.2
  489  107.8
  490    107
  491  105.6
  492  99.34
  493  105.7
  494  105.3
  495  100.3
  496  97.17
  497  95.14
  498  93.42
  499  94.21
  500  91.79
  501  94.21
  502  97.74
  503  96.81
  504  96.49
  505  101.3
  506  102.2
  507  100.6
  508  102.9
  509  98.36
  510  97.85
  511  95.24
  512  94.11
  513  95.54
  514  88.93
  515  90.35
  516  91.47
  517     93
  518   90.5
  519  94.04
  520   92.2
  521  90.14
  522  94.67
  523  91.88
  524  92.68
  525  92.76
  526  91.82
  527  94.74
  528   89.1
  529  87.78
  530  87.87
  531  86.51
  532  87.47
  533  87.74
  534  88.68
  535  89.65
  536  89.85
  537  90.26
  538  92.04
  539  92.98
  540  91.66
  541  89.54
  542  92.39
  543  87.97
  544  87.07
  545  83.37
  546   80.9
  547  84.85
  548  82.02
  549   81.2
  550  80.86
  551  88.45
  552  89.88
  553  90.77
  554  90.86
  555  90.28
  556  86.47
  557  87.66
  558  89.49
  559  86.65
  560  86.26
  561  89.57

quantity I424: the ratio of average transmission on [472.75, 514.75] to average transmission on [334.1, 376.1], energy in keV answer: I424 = 0.65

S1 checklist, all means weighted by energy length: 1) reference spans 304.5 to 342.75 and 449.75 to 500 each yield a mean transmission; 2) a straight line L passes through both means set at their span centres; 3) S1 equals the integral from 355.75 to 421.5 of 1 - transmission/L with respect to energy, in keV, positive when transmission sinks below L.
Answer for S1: 6.51 keV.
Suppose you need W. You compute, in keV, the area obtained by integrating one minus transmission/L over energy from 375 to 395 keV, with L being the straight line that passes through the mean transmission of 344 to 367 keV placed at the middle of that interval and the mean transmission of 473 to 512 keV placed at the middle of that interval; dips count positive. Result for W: 2.37 keV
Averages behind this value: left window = 162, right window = 105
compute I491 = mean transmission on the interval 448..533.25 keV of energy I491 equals 108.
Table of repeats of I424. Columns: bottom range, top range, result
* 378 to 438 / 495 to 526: 0.76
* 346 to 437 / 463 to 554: 0.74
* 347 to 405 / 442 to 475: 0.91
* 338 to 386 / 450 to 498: 0.76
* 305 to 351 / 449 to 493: 0.70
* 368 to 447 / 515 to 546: 0.69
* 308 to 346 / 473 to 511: 0.61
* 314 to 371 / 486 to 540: 0.57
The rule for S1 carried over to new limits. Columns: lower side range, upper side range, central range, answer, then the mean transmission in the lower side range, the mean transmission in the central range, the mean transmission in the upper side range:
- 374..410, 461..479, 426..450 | -1.28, 129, 134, 126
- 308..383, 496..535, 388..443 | 3.03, 162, 126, 93.5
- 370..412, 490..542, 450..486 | -4.73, 130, 122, 94.3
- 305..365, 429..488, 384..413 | 4.29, 169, 125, 126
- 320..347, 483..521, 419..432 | 0.47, 172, 127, 98.8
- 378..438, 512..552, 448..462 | -1.67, 125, 125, 89.4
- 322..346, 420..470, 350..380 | 1.56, 172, 152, 130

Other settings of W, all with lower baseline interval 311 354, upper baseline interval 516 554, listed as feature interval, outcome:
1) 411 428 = 1.7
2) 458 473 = -1.3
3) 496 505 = 0.7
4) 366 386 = 1.8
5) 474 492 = -0.2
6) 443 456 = -1.0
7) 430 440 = 0.2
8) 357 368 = 0.6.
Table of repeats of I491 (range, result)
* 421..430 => 128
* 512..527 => 92.3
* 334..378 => 160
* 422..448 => 133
